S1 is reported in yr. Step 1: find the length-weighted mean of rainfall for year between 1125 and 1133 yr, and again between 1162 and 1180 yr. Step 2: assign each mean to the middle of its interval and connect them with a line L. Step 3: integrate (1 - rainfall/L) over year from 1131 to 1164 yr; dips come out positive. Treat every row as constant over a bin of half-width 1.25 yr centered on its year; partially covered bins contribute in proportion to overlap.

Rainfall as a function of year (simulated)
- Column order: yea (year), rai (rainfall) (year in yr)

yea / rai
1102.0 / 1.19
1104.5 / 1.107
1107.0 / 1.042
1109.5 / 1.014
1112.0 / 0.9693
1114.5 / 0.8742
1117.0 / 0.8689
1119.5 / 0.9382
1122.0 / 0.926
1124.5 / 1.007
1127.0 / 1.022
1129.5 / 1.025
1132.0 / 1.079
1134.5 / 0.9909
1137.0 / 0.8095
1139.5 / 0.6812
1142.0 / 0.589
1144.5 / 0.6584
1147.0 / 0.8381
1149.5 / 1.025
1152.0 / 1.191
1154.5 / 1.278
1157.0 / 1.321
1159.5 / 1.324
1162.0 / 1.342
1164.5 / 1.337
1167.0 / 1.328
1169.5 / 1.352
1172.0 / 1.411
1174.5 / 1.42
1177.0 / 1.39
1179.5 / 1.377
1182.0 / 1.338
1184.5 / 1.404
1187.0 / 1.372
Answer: 4.9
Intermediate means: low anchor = 1.04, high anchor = 1.37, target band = 1.02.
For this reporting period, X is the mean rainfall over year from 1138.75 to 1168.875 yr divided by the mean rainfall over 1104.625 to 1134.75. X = 1.1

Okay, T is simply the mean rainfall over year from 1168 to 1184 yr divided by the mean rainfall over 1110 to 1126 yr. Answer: 1.5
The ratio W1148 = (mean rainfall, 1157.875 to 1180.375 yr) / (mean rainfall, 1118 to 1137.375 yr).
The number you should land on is 1.39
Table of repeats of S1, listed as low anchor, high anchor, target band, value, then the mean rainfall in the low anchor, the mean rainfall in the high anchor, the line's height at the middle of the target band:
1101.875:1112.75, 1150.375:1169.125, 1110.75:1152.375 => 9.25 yr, 1.06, 1.3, 1.17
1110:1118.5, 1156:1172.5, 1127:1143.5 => 3.25 yr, 0.915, 1.34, 1.09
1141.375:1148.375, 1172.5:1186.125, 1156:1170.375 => -3.64 yr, 0.711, 1.39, 1.07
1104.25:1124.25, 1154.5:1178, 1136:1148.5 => 4.83 yr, 0.962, 1.35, 1.17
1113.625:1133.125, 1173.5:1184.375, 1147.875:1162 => -0.25 yr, 0.969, 1.38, 1.2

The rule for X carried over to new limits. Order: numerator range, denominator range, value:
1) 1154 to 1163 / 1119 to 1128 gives 1.35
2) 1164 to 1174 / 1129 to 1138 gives 1.40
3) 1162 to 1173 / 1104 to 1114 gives 1.33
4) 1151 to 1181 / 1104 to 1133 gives 1.36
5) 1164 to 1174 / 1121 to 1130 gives 1.37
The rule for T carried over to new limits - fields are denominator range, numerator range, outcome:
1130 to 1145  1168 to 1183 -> 1.69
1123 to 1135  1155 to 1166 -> 1.30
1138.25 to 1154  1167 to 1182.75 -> 1.62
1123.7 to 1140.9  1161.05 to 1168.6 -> 1.42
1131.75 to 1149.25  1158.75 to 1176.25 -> 1.69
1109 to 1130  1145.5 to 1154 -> 1.08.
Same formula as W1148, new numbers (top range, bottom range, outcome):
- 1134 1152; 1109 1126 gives 0.87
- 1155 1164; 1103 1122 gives 1.36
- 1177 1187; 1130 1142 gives 1.59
